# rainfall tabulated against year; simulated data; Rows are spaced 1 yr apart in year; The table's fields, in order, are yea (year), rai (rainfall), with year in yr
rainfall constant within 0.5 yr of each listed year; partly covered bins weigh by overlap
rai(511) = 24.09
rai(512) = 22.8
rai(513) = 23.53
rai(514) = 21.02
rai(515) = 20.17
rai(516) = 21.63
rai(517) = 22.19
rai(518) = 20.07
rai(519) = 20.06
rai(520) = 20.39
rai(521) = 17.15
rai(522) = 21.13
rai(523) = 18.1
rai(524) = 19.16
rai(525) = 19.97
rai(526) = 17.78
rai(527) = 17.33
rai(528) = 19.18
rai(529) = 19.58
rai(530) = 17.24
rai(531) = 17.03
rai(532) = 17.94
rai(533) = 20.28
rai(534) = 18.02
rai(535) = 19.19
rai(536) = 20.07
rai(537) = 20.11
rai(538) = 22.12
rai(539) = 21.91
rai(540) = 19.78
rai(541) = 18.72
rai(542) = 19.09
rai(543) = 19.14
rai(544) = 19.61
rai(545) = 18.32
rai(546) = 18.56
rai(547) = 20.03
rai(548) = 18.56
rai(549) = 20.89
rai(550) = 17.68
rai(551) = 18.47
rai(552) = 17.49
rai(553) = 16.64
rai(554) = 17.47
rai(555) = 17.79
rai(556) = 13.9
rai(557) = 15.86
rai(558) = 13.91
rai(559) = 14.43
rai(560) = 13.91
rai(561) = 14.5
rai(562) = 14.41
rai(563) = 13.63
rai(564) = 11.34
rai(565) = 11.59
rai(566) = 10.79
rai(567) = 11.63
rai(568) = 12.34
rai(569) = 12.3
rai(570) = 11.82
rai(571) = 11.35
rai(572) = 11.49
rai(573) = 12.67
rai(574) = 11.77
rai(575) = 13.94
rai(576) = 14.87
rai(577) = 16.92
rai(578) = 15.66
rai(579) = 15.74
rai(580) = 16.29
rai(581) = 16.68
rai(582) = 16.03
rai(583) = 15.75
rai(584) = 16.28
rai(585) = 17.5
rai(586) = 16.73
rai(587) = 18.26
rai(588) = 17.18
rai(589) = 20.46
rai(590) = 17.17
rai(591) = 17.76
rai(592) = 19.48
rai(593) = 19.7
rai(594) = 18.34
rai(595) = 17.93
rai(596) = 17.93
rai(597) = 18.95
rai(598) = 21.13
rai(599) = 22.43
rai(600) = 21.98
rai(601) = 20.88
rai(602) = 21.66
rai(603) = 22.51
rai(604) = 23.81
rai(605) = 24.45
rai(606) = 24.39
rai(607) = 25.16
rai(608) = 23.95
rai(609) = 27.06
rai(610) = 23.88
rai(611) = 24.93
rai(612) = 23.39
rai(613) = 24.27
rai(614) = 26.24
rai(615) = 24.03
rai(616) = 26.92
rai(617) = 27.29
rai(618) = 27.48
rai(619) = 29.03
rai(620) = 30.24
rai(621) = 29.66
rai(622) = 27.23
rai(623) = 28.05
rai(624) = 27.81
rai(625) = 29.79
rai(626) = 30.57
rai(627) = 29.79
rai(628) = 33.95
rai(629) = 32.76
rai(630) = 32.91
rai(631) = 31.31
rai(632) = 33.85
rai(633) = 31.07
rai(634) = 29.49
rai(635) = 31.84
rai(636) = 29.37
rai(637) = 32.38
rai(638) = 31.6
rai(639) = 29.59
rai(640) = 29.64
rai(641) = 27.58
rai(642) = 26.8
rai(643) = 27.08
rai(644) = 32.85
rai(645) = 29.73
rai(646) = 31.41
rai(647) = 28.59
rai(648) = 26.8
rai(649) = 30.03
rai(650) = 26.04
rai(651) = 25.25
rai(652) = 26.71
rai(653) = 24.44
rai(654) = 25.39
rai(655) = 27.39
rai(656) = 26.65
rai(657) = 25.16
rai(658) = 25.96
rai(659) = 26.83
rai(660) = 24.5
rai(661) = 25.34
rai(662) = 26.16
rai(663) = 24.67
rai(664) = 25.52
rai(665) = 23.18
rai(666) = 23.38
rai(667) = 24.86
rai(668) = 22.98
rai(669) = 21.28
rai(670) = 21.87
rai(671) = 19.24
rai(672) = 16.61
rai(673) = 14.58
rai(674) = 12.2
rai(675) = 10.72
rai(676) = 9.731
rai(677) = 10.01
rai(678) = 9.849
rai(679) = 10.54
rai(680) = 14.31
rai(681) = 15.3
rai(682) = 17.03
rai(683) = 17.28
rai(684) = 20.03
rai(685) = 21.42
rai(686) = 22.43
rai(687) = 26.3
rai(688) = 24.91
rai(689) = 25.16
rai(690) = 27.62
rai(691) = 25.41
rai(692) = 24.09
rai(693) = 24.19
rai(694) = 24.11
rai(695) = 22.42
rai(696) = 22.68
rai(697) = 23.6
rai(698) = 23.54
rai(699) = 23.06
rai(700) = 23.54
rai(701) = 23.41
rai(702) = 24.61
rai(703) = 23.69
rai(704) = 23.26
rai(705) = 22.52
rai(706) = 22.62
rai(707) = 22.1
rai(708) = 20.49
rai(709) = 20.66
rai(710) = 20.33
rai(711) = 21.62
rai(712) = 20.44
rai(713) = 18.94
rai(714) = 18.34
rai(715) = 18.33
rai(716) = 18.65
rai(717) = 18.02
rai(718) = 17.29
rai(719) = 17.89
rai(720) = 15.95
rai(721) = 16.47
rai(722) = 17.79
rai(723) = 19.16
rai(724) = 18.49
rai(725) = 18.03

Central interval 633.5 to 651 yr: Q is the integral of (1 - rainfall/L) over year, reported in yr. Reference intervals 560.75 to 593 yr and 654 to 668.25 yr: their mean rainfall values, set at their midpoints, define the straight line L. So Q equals -4.94 yr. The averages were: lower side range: 14.9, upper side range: 25.2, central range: 29.3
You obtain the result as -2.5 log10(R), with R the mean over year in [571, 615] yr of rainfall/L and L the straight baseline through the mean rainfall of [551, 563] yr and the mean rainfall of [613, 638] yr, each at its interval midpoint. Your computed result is 0.20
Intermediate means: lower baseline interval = 15.5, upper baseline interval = 29.6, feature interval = 19.3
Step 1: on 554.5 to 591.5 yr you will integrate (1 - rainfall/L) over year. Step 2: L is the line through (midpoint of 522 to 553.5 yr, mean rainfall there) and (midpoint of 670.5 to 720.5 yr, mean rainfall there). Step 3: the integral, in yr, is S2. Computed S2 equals 8.6 yr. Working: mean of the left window 19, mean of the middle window 14.7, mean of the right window 19.8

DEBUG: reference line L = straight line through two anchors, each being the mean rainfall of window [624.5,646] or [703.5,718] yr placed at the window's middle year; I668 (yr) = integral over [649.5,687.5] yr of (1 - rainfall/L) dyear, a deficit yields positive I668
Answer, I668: 7.9 yr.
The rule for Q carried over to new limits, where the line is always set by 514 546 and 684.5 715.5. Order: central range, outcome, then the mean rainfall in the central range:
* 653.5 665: -1.9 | 25.7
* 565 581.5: 5.6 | 13.5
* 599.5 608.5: -1.0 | 23.2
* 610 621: -2.8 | 26.4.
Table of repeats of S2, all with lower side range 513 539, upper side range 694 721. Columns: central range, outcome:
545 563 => 2.8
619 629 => -4.6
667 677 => 2.0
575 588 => 2.4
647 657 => -2.9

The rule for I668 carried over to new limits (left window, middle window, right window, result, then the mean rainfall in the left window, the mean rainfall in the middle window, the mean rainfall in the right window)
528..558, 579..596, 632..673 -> 3.3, 18.6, 17.6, 26.6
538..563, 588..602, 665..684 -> -1.9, 17.6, 19.5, 16.5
